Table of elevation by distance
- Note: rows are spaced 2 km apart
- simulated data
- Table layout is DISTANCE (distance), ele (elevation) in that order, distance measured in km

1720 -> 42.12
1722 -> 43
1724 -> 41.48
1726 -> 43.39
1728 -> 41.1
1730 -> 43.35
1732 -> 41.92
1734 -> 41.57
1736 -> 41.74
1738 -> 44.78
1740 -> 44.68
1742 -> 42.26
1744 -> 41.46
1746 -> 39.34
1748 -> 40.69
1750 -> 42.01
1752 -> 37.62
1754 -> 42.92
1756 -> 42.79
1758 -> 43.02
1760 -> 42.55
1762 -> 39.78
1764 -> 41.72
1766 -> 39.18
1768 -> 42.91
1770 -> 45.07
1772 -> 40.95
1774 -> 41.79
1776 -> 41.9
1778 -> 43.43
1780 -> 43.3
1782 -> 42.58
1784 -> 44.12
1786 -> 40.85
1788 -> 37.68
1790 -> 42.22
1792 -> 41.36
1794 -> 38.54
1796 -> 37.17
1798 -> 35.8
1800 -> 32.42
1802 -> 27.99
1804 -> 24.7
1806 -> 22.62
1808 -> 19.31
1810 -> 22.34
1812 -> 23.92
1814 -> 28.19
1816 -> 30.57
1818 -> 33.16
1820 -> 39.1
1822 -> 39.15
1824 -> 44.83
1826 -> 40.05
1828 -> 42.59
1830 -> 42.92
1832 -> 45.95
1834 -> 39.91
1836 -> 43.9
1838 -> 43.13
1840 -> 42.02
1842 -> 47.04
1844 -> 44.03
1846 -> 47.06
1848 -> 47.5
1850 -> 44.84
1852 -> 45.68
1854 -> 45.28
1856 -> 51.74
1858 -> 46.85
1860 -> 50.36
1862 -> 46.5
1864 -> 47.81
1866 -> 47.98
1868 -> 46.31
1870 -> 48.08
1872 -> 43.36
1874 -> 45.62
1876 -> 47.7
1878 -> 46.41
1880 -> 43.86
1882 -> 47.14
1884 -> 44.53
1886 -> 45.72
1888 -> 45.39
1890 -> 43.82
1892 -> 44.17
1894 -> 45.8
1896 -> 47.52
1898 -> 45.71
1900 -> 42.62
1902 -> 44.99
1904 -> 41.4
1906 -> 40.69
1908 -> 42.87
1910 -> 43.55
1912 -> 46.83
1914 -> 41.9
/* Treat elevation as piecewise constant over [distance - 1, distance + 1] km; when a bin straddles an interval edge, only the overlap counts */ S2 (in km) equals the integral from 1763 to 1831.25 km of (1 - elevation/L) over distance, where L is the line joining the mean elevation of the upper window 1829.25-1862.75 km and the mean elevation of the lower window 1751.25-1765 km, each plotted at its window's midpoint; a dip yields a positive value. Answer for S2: 10.0 km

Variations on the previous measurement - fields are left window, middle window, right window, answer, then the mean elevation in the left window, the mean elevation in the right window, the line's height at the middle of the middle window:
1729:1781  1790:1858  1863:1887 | 9.6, 42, 46.2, 44.4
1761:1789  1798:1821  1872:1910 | 7.9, 41.8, 44.7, 42.7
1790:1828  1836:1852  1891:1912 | -3.4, 32.8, 44.1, 37.1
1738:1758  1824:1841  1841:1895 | 0.9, 41.8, 46.3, 45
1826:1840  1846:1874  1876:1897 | -1.8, 42.8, 45.5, 44.2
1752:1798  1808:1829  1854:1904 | 4.7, 41.4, 46.1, 43.4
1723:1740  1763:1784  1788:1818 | -4.0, 42.5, 30.8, 35.7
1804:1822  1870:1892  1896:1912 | -3.2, 27.9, 43.6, 39.7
